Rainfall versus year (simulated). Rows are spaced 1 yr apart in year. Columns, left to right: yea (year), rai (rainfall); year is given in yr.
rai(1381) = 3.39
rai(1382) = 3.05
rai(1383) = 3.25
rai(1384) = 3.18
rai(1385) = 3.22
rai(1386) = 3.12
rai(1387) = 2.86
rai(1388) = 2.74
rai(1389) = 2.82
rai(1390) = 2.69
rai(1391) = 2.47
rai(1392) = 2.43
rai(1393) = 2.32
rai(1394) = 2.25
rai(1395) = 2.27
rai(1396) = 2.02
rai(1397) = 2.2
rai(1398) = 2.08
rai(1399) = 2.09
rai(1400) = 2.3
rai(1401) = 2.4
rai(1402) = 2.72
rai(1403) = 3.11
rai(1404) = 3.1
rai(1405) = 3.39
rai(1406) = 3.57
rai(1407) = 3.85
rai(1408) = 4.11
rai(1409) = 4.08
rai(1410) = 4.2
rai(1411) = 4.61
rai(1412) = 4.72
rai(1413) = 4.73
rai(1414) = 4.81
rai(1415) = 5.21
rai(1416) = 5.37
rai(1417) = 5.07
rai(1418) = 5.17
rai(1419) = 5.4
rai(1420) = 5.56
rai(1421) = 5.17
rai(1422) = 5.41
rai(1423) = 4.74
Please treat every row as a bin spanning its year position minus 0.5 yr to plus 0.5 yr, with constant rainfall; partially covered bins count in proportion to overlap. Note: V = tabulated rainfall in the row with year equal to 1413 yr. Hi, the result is 4.73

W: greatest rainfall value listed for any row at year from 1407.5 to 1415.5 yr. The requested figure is 5.21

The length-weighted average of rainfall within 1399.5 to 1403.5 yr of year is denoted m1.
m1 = 2.63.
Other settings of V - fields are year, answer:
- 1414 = 4.81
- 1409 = 4.08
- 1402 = 2.72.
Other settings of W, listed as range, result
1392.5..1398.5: 2.32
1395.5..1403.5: 3.11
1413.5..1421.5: 5.56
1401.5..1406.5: 3.57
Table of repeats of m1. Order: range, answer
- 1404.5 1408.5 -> 3.73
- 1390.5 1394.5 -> 2.37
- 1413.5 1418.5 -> 5.13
